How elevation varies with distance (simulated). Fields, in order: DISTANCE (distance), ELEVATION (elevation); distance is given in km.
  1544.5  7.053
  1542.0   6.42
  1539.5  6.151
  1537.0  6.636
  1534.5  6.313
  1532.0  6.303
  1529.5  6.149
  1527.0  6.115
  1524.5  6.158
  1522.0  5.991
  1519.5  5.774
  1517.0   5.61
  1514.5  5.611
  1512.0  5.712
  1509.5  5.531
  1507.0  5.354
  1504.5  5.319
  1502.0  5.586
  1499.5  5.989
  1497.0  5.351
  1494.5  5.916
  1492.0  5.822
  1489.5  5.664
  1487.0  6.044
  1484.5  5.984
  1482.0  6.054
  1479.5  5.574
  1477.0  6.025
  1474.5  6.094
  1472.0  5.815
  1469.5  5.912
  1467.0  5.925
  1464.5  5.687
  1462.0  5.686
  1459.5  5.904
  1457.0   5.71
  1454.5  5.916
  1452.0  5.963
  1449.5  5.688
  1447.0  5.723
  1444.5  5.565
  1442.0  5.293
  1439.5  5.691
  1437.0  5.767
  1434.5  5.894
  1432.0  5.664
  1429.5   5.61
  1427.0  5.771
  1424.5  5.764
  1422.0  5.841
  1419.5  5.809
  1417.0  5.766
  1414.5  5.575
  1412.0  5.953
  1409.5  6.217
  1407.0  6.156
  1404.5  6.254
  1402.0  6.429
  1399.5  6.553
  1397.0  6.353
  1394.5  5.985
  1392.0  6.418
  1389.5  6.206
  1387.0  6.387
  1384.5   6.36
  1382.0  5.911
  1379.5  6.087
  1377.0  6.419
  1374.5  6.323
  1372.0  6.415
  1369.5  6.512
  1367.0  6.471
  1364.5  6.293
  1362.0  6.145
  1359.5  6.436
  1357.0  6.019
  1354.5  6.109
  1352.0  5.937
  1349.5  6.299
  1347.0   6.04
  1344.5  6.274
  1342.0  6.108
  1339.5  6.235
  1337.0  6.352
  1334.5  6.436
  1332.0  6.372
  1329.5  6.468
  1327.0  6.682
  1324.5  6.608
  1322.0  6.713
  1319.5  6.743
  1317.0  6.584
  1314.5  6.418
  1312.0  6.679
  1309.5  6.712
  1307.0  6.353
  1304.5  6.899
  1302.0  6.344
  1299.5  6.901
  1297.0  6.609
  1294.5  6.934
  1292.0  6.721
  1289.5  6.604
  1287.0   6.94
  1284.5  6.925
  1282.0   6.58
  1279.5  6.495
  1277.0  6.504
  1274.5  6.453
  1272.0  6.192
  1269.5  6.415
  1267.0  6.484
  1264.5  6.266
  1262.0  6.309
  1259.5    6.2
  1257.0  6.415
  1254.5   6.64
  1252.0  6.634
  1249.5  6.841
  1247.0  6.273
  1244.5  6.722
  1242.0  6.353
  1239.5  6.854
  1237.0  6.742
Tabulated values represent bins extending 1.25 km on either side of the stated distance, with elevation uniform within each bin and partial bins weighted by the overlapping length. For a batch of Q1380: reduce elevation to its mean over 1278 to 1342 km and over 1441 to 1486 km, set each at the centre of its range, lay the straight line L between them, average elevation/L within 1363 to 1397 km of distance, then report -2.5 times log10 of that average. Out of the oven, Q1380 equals -0.01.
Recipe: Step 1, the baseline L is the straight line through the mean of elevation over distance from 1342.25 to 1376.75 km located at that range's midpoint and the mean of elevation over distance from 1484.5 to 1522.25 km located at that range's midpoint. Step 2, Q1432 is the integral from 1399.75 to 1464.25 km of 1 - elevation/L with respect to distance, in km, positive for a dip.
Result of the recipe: 1.46 km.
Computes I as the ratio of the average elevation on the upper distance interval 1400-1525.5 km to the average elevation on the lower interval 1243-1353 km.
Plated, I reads 0.9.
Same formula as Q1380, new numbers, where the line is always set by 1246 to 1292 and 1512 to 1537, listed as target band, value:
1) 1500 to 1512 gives 0.103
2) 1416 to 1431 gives 0.083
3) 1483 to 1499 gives 0.050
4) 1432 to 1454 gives 0.087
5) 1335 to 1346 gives 0.022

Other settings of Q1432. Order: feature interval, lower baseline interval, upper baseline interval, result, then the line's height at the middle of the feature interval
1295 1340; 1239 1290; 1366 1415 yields -1.1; 6.41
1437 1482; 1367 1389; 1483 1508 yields 0.8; 5.89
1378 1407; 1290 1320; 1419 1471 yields -0.8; 6.09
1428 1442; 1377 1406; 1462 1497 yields 0.9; 6.07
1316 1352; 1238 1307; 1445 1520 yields -0.4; 6.33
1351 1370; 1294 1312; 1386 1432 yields 0.3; 6.33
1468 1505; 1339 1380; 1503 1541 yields 1.0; 5.99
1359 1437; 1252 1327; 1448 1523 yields 0.2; 6.13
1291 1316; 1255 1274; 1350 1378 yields -1.3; 6.32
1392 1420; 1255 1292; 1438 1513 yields -0.5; 6.01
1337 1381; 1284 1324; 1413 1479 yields 0.6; 6.33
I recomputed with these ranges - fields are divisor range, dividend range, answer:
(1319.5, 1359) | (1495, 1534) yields 0.91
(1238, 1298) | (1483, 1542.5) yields 0.90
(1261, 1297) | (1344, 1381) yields 0.95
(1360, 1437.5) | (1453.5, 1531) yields 0.95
